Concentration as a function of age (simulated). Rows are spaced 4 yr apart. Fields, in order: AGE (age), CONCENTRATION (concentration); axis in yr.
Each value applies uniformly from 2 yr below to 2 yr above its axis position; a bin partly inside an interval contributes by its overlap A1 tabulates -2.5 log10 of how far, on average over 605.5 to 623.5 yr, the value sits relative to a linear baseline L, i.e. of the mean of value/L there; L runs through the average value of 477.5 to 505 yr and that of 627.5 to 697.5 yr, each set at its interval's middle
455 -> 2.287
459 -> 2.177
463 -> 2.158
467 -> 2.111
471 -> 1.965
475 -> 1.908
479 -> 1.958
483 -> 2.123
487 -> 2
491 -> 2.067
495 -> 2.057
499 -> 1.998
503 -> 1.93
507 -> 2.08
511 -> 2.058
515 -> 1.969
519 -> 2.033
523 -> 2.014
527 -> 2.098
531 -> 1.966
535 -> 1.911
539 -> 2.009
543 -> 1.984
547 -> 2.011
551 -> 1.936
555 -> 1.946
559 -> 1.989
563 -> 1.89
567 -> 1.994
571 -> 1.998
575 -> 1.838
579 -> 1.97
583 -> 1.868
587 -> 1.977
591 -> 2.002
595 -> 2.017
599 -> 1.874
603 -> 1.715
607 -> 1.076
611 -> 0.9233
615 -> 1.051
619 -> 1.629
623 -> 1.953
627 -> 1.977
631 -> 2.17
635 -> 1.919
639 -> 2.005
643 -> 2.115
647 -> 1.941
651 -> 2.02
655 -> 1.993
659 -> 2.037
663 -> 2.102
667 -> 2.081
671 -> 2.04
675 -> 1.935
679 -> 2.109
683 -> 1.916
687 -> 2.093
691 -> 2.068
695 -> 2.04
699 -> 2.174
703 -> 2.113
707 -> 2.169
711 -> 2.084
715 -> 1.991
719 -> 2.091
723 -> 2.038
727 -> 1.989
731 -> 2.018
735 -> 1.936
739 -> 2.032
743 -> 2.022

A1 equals 0.50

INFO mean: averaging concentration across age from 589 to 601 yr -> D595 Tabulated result 1.96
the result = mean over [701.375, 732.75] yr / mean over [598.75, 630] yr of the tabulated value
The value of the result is 1.4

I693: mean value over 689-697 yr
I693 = 2.05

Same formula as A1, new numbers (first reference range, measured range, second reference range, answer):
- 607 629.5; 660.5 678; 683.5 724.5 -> -0.12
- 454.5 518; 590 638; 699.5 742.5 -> 0.21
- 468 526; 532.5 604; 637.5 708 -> 0.05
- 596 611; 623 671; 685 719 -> -0.16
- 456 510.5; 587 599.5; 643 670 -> 0.03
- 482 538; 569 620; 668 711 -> 0.21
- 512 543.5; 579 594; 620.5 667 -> 0.03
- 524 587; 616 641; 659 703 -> 0.06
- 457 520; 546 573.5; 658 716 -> 0.05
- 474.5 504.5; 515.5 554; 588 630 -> -0.07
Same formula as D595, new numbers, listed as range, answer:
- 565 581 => 1.95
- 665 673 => 2.06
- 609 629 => 1.51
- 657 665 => 2.07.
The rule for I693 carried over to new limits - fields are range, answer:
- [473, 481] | 1.93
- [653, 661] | 2.02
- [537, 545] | 2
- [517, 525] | 2.02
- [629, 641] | 2.03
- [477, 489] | 2.03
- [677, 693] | 2.05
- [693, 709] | 2.12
